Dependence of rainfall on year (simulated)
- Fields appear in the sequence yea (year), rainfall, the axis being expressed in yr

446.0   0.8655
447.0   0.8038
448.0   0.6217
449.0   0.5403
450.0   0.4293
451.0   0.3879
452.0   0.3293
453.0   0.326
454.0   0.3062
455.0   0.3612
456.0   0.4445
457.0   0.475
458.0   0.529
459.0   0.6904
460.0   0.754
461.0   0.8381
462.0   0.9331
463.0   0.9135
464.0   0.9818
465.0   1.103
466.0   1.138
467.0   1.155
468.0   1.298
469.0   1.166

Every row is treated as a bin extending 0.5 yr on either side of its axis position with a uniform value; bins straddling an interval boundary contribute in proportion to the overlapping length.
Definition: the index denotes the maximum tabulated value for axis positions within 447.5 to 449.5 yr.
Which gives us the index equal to 0.6217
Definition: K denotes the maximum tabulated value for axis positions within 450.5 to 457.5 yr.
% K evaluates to 0.475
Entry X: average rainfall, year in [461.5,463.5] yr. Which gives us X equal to 0.923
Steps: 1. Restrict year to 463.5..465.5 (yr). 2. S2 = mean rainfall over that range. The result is 1.04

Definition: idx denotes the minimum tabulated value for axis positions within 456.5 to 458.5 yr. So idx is 0.475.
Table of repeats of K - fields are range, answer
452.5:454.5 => 0.326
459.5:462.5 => 0.9331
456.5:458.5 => 0.529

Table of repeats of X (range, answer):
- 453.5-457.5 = 0.397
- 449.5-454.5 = 0.356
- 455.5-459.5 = 0.535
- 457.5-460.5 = 0.658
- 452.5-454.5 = 0.316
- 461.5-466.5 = 1.01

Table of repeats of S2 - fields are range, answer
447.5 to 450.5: 0.53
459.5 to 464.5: 0.884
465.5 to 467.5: 1.15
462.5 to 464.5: 0.948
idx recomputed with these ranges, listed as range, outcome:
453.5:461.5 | 0.3062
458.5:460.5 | 0.6904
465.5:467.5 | 1.138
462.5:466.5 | 0.9135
